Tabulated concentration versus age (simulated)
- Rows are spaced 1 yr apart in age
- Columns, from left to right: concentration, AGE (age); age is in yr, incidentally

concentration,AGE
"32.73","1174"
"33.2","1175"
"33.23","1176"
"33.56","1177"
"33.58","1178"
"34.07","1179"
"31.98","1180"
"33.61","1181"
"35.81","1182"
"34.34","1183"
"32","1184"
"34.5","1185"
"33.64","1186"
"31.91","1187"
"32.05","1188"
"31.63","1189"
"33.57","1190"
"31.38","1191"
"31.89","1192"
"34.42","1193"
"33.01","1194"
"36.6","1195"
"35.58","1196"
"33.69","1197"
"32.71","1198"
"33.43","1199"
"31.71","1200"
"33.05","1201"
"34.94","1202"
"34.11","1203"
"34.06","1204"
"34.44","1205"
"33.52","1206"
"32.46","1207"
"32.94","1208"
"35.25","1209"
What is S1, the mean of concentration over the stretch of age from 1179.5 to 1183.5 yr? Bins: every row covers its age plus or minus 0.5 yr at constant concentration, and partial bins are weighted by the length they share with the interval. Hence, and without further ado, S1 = 33.9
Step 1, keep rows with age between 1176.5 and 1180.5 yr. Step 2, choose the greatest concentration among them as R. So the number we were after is 34.07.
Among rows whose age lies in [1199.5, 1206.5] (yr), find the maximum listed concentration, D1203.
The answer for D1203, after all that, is 34.94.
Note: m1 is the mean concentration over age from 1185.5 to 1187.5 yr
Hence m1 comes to 32.8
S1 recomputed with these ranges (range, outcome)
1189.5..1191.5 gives 32.5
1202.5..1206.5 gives 34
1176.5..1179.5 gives 33.7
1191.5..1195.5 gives 34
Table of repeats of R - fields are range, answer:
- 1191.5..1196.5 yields 36.6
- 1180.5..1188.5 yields 35.81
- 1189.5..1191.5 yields 33.57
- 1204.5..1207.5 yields 34.44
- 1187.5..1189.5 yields 32.05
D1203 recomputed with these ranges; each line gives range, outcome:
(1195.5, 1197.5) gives 35.58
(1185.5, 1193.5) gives 34.42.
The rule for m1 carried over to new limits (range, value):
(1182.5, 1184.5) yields 33.2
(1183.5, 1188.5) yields 32.8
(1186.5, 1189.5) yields 31.9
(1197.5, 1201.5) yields 32.7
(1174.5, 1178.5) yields 33.4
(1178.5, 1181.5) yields 33.2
